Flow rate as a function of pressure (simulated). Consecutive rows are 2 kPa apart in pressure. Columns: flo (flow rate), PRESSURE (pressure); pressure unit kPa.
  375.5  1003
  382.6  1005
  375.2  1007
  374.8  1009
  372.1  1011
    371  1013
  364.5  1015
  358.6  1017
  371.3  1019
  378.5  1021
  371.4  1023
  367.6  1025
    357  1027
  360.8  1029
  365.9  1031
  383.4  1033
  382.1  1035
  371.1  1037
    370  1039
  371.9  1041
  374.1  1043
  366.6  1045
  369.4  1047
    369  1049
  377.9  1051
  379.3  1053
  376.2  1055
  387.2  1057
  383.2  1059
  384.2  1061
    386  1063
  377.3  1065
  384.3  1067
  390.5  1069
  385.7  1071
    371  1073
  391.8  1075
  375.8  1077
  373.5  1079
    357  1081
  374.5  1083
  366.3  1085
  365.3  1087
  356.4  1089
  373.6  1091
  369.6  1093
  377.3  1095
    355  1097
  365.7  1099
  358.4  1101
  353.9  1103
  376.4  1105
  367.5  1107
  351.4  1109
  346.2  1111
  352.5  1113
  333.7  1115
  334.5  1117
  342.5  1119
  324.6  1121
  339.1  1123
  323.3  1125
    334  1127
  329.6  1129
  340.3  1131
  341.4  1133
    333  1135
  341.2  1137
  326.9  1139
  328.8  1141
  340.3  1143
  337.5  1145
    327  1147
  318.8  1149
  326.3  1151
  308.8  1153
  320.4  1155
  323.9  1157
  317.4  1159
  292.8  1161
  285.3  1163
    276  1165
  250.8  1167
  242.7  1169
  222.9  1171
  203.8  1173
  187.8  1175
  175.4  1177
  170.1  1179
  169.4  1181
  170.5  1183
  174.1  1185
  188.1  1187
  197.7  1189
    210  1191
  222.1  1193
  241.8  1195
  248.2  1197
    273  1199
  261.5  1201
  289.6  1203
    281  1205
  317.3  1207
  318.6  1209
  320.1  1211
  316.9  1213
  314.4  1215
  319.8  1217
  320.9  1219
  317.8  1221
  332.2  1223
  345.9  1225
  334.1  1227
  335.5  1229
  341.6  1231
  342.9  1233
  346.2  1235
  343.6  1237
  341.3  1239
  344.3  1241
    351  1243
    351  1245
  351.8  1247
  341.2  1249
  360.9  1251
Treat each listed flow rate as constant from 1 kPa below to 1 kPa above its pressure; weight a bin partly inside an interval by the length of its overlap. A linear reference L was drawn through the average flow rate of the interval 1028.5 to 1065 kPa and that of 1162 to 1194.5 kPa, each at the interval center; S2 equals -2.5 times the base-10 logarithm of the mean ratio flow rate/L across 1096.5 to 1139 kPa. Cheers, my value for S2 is -0.20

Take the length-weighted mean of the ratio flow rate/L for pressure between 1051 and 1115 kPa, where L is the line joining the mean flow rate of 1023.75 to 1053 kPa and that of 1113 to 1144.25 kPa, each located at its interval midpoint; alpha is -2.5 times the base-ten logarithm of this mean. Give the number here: -0.05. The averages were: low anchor 371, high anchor 335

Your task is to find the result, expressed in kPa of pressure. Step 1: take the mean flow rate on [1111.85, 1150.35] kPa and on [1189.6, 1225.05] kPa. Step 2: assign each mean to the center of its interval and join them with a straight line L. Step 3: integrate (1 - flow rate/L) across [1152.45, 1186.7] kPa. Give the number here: 8.1 kPa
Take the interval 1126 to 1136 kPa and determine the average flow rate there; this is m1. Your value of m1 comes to 336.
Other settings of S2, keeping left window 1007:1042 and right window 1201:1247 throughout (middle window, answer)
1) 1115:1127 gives 0.05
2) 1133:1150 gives 0.04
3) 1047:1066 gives -0.05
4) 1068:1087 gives -0.05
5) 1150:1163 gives 0.10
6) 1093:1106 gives -0.03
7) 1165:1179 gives 0.49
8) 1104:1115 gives -0.01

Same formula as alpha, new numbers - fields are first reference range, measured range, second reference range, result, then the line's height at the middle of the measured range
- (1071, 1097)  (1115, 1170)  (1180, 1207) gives -0.09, 295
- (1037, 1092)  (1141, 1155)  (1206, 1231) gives 0.07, 348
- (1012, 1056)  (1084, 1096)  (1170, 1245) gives -0.09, 340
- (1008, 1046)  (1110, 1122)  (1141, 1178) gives -0.09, 311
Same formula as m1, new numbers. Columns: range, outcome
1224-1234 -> 340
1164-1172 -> 248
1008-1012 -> 373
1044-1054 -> 372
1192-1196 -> 232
